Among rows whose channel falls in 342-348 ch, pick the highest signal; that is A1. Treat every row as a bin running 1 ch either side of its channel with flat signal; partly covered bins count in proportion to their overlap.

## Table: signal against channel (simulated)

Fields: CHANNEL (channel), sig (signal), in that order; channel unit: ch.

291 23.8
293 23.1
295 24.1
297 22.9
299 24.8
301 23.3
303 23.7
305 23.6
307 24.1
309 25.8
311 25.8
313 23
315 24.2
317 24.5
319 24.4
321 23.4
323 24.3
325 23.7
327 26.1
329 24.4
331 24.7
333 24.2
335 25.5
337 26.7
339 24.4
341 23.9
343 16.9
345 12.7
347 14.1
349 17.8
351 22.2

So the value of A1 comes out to 16.9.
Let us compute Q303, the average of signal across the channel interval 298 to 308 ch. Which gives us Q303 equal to 23.9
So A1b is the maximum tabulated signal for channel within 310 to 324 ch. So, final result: 25.8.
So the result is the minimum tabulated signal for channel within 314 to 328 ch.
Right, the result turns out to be 23.4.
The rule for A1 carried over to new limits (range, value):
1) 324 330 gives 26.1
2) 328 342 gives 26.7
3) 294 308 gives 24.8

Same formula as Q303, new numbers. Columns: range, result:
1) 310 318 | 24.4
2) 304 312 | 24.8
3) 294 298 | 23.5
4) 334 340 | 25.5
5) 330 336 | 24.8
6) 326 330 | 25.2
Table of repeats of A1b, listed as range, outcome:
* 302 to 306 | 23.7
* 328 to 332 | 24.7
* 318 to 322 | 24.4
